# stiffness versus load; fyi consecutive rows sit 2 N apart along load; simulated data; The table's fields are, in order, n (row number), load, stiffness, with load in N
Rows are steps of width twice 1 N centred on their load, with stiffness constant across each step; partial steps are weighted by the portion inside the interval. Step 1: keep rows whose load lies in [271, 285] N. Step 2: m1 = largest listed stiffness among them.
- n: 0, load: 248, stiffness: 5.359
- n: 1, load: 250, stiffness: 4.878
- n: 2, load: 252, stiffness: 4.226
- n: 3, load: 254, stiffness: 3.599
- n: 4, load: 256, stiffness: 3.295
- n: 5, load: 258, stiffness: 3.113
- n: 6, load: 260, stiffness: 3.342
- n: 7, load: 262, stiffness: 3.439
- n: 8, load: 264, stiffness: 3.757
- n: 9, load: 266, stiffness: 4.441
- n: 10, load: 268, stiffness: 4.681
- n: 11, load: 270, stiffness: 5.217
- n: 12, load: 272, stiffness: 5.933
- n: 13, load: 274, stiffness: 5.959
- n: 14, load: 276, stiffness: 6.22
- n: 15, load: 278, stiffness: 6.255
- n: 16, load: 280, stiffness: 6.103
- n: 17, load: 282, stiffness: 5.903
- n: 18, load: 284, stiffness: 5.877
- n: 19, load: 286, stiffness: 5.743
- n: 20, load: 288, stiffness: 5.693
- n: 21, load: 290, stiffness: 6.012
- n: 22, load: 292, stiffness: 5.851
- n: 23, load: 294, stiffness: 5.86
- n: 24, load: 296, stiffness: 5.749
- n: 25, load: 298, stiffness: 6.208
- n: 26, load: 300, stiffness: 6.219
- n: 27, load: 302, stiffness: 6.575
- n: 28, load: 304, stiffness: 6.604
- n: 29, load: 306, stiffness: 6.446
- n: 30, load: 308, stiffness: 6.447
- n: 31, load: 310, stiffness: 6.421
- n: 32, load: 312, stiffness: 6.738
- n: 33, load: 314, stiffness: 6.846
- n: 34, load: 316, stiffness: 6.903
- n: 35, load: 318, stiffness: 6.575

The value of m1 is 6.255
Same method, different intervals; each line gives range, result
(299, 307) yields 6.604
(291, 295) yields 5.86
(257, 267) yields 4.441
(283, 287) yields 5.877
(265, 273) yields 5.933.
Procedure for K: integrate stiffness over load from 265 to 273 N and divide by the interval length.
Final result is 5.07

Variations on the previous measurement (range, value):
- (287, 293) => 5.85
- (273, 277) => 6.09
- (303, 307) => 6.53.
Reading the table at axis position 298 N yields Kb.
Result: 6.208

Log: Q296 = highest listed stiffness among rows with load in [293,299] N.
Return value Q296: 6.208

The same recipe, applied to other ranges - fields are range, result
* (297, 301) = 6.219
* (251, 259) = 4.226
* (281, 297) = 6.012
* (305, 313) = 6.738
